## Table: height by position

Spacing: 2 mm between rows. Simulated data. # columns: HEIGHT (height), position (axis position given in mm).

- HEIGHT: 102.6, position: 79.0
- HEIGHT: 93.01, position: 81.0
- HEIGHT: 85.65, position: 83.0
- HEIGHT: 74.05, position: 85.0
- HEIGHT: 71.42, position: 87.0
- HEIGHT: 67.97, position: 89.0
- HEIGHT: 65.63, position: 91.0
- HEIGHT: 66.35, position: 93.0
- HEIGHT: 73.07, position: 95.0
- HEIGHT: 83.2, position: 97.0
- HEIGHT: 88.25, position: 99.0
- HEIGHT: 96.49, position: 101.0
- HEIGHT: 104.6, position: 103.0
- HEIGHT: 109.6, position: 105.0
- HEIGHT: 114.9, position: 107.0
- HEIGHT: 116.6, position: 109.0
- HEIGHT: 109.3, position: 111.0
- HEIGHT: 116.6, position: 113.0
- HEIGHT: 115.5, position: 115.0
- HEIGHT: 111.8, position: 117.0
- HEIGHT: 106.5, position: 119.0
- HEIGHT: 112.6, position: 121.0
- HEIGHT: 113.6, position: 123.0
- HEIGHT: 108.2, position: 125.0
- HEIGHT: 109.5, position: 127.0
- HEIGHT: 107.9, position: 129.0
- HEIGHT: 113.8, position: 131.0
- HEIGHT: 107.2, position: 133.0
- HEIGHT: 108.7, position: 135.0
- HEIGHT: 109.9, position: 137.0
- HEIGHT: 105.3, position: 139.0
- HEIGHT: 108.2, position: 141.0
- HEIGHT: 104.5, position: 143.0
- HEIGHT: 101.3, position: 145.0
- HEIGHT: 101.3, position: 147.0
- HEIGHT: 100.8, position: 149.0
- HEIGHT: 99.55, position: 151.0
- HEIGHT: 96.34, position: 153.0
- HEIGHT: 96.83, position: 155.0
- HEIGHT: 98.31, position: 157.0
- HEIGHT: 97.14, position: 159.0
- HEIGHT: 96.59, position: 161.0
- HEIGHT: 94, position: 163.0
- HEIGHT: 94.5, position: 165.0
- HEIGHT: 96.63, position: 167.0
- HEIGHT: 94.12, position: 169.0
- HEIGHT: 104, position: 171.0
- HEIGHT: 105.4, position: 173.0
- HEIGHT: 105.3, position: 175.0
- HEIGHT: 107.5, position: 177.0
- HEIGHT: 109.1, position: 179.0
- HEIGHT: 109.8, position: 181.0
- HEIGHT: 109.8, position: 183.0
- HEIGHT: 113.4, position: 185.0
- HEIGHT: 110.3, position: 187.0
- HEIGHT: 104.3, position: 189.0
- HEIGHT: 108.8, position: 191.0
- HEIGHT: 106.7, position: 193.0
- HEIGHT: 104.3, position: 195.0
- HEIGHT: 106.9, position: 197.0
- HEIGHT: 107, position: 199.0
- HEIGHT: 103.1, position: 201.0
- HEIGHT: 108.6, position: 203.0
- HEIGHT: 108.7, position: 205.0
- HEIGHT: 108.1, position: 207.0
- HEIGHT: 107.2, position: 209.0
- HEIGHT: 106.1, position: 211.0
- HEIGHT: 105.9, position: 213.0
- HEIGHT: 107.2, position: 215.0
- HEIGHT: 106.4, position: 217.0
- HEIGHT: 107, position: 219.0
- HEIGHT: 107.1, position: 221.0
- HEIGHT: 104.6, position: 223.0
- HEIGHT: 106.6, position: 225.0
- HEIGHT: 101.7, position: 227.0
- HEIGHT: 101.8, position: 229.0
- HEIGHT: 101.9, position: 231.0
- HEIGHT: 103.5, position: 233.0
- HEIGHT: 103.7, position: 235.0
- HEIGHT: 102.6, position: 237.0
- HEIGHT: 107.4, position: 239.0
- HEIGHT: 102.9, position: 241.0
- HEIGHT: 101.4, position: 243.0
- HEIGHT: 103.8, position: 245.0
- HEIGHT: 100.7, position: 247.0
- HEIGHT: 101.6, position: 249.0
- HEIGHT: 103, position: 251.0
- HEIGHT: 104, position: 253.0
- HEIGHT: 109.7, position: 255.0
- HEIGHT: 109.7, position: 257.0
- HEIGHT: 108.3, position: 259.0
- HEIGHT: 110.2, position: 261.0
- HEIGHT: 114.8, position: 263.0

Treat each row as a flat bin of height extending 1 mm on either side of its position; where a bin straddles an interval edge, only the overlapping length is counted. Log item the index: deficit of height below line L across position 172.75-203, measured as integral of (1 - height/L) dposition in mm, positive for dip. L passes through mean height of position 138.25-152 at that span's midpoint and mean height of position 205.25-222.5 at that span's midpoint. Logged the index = -0.6 mm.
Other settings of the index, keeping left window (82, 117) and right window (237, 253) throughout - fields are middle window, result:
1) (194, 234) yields -2.0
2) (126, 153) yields -3.0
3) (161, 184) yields -1.1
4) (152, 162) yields -0.1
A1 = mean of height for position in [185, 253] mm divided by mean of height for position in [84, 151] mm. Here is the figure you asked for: 1.05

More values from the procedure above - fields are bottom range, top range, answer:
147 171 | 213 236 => 1.08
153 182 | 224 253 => 1.03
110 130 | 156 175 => 0.88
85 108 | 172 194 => 1.27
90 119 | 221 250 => 1.05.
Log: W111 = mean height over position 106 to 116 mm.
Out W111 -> 115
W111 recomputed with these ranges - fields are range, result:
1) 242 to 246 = 103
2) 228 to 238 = 103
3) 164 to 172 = 97.3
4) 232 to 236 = 104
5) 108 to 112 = 113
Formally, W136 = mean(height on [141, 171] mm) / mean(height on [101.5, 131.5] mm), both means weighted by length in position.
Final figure 0.89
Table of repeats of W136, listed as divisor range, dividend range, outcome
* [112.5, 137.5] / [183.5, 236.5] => 0.96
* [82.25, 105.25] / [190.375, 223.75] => 1.31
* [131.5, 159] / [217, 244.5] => 1.01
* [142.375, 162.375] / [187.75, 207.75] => 1.08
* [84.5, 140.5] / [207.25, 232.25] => 1.05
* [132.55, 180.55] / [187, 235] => 1.04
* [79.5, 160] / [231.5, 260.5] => 1.05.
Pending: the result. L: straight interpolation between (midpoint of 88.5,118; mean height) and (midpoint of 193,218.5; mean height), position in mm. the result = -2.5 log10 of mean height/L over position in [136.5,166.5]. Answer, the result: 0.01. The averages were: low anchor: 96.5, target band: 100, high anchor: 107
